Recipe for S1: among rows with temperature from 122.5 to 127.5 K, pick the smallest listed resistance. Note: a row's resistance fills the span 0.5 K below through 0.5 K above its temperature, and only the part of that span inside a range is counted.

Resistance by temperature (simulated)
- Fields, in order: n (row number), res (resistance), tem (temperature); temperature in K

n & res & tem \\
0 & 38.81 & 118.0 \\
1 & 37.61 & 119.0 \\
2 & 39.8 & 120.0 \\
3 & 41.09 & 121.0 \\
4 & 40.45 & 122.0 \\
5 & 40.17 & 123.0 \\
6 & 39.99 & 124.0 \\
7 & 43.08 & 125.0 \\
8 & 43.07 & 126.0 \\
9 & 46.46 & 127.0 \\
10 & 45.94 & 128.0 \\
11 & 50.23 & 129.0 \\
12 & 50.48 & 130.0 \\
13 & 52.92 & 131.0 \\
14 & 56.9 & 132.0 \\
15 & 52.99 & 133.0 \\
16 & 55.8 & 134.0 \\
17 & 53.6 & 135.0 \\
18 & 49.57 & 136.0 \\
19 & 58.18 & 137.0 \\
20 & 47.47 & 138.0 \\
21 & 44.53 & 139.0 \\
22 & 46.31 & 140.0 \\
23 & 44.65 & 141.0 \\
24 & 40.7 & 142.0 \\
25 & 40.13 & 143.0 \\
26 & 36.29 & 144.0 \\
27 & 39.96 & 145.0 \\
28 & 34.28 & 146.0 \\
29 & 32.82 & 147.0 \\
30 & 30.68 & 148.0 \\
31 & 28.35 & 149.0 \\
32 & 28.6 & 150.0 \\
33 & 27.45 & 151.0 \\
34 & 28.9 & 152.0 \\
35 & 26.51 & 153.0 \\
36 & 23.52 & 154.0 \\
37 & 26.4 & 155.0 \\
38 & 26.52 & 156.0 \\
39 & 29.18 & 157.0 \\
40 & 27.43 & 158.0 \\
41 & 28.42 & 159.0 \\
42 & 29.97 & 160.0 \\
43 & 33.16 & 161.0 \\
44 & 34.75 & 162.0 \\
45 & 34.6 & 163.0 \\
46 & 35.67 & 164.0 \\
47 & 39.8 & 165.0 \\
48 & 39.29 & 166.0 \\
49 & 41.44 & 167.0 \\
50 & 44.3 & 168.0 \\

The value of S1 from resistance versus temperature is 39.99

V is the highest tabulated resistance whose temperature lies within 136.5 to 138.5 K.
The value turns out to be 58.18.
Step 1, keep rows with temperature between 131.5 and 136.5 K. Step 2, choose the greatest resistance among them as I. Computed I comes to 56.9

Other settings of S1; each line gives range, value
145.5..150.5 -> 28.35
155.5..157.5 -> 26.52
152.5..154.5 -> 23.52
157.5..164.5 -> 27.43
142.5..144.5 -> 36.29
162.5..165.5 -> 34.6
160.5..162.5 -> 33.16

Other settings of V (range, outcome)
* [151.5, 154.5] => 28.9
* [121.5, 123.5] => 40.45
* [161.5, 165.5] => 39.8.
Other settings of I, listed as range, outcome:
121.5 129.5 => 50.23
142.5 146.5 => 40.13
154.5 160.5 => 29.97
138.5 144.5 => 46.31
